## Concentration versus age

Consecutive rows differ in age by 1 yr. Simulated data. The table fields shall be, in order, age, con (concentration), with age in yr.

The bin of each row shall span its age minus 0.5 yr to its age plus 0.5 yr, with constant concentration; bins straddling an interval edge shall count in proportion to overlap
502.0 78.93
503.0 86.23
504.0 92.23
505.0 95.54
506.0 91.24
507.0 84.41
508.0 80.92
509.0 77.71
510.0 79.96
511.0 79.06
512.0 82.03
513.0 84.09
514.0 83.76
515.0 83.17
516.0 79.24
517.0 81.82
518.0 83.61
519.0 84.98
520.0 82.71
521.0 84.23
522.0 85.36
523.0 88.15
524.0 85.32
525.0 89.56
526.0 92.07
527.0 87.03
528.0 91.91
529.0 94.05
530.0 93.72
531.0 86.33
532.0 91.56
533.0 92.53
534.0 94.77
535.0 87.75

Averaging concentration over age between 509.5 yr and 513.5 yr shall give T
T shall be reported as 81.3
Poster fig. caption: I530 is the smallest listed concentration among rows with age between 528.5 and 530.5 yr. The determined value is 93.72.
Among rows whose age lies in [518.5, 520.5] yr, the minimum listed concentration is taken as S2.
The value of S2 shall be 82.71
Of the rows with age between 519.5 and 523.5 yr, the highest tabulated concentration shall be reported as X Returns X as 88.15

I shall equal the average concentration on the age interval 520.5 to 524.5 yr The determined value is 85.8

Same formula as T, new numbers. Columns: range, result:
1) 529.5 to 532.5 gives 90.5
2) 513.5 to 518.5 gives 82.3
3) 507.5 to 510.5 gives 79.5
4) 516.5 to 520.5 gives 83.3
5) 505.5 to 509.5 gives 83.6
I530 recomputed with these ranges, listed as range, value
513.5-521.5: 79.24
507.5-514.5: 77.71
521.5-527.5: 85.32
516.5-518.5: 81.82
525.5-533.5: 86.33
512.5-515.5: 83.17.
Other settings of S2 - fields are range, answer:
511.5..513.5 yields 82.03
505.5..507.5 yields 84.41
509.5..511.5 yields 79.06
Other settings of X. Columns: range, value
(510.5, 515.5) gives 84.09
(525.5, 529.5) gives 94.05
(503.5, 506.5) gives 95.54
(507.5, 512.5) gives 82.03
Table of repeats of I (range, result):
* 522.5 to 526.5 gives 88.8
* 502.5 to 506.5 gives 91.3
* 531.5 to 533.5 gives 92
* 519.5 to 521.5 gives 83.5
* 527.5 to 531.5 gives 91.5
